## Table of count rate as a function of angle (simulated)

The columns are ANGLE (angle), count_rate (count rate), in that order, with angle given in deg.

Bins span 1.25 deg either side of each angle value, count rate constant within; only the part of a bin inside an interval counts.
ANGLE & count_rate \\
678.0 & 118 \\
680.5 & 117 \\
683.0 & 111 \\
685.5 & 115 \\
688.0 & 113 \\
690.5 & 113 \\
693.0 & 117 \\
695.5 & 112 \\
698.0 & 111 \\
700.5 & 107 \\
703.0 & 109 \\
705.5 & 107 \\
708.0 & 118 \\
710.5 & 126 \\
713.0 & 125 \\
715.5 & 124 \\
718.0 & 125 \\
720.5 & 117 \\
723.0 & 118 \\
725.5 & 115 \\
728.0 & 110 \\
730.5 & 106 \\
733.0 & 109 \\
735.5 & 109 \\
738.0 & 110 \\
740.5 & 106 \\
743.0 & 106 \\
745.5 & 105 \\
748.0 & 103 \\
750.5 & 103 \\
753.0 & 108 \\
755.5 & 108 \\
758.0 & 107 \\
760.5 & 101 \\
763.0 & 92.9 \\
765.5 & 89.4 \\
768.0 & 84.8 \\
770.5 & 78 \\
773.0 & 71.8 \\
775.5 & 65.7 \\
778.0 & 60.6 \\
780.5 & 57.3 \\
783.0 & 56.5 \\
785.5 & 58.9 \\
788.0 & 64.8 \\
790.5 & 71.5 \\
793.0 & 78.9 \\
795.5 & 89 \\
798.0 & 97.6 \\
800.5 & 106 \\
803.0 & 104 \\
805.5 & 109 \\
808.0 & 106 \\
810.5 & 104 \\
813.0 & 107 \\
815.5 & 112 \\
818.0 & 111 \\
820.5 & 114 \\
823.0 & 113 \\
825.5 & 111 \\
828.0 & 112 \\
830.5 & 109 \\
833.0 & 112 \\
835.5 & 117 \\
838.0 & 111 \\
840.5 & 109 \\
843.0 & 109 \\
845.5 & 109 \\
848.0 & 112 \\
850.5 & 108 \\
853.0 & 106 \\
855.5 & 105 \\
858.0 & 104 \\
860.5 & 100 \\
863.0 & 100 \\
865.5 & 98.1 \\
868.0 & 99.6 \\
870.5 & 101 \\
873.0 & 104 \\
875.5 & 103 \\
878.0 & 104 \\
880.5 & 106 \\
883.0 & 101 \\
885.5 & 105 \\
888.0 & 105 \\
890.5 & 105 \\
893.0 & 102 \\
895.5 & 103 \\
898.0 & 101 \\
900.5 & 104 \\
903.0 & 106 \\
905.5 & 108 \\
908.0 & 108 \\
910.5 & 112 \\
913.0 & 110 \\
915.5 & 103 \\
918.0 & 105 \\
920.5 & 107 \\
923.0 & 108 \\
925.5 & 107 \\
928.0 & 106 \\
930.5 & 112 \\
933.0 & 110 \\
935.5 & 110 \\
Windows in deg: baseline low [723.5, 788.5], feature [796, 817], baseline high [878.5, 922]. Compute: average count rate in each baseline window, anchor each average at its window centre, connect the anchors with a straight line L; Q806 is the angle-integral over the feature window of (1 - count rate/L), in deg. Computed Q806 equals -1.8 deg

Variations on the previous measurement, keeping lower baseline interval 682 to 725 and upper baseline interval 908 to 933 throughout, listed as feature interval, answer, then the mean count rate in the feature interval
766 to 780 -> 5.06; 72.3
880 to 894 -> 0.67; 104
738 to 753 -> 1.17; 105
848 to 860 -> 0.47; 106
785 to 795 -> 3.72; 70.8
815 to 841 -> -0.17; 112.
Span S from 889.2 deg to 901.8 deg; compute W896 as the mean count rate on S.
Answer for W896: 103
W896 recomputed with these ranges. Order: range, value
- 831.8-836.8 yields 114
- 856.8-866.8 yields 101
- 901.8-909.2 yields 107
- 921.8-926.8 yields 107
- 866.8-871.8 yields 100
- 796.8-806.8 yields 104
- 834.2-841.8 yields 112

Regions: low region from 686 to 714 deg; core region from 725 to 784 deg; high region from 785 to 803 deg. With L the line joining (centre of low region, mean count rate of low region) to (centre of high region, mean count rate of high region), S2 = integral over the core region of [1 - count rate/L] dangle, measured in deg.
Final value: 1.8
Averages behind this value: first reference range 114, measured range 94.2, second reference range 83.5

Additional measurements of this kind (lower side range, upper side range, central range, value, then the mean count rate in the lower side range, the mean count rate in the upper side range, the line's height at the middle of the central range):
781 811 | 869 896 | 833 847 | -2.39 deg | 86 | 104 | 94.9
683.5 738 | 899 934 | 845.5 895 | 2.41 deg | 114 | 108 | 109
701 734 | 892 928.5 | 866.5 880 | 0.68 deg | 116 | 106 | 108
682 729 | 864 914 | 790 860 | 1.41 deg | 115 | 104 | 108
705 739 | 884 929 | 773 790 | 7.65 deg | 116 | 106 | 113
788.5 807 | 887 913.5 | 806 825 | -2.93 deg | 92.7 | 106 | 95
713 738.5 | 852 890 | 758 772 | 2.66 deg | 115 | 103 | 112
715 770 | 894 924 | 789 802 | 2.20 deg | 107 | 106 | 106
